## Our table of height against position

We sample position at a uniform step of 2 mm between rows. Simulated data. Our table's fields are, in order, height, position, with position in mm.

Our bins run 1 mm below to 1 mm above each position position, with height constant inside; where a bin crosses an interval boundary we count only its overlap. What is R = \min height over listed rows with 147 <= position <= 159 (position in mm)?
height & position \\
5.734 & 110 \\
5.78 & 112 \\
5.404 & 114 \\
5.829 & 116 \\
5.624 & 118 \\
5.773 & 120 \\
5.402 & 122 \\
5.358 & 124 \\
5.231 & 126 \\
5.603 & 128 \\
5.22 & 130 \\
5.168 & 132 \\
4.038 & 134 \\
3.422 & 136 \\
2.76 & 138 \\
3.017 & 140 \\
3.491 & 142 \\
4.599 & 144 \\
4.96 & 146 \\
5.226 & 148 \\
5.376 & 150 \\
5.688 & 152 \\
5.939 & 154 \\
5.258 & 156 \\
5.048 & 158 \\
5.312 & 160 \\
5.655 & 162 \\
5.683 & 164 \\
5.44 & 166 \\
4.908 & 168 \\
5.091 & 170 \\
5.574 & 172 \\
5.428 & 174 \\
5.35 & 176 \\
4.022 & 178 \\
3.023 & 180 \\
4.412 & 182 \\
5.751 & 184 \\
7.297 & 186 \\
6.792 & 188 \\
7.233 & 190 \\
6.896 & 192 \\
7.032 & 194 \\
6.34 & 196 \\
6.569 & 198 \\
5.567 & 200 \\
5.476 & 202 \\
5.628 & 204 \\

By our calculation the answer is 5.048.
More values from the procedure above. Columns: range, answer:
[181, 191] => 4.412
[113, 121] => 5.404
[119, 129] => 5.231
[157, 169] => 4.908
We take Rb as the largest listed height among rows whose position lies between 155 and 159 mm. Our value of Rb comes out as 5.258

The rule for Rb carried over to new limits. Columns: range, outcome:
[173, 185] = 5.751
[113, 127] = 5.829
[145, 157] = 5.939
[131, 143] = 5.168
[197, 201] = 6.569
